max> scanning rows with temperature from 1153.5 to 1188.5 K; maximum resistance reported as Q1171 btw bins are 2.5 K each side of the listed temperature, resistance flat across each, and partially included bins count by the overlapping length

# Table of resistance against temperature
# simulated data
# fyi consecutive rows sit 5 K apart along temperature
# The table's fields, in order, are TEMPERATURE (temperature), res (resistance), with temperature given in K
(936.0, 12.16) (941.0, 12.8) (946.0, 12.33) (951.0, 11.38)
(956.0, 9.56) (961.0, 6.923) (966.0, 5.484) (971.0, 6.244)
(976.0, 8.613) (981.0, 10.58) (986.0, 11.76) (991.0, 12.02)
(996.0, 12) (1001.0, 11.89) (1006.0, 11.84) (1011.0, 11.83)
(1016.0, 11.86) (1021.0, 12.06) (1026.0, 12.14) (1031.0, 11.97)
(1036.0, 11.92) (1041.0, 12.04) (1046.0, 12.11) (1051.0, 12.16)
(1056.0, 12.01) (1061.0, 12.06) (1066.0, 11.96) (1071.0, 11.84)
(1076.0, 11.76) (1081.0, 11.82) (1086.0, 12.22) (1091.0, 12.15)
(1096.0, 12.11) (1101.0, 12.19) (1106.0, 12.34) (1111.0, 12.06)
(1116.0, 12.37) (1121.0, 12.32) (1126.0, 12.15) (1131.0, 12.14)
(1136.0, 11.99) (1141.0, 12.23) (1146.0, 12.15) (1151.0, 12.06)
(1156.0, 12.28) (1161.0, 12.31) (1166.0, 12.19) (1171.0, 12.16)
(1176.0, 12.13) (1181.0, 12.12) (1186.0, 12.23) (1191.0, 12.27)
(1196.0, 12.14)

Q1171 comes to 12.31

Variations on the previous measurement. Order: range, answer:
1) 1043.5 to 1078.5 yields 12.16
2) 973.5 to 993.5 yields 12.02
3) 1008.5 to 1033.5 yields 12.14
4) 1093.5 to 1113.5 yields 12.34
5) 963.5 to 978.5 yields 8.613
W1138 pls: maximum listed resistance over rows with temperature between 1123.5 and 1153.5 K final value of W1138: 12.23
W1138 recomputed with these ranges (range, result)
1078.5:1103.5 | 12.22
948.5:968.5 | 11.38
